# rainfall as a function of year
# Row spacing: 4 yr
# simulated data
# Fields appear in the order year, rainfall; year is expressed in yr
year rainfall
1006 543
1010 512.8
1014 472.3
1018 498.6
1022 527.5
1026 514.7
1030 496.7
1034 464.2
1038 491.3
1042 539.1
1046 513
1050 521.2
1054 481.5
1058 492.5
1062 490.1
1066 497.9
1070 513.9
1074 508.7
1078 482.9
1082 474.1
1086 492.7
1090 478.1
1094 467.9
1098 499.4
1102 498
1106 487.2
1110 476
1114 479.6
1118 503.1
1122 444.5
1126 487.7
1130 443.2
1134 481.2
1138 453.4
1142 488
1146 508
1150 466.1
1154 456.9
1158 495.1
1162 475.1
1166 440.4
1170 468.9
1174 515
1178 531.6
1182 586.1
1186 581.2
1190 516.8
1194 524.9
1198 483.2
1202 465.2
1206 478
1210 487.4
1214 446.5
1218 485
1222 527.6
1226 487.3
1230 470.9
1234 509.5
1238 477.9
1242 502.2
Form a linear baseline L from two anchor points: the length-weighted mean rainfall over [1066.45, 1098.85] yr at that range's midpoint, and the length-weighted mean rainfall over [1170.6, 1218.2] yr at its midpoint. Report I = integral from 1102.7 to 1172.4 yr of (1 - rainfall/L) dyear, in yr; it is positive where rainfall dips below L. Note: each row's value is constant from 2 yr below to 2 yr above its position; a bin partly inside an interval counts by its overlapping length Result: 3.4 yr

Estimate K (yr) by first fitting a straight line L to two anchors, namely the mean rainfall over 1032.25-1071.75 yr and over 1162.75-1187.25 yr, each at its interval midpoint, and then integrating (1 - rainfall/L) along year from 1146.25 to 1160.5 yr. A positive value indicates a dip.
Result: 1.0 yr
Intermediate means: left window 501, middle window 477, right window 516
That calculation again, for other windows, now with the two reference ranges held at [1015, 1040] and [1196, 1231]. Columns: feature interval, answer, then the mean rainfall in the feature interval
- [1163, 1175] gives 0.35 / 471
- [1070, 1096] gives 0.35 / 486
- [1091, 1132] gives 0.99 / 479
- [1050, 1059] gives 0.03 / 494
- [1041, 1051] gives -0.55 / 523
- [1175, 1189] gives -2.16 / 559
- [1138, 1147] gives 0.01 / 487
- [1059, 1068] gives 0.01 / 494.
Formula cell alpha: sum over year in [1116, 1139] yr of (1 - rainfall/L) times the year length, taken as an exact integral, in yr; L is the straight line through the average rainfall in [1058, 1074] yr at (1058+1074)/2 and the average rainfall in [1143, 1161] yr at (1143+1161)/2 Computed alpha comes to 0.82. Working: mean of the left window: 501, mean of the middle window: 470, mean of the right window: 482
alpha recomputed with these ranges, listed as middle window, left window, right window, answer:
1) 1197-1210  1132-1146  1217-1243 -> 0.4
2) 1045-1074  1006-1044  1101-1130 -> -0.4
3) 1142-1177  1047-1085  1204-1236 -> 0.7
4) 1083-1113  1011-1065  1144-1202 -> 1.0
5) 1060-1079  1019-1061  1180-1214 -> 0.2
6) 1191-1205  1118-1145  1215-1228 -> -0.1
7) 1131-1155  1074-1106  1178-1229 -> 1.0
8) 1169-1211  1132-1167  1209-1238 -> -2.9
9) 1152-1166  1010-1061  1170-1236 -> 0.9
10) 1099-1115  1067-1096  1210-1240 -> 0.1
